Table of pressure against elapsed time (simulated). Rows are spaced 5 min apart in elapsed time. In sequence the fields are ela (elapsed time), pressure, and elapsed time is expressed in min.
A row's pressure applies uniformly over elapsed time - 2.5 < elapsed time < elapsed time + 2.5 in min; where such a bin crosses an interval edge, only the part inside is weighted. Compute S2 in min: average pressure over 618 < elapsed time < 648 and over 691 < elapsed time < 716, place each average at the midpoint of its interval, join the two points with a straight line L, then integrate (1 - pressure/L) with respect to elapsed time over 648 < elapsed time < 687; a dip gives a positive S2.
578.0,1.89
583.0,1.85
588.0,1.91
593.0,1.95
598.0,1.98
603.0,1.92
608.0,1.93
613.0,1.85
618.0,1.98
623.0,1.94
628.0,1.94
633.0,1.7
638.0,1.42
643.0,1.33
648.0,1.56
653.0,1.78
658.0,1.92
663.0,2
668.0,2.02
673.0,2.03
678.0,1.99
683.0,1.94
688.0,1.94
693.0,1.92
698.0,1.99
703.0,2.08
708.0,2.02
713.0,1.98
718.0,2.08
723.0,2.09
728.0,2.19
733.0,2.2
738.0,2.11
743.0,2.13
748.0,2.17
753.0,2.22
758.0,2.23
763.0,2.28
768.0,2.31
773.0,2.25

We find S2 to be -1.9 min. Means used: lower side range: 1.68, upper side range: 2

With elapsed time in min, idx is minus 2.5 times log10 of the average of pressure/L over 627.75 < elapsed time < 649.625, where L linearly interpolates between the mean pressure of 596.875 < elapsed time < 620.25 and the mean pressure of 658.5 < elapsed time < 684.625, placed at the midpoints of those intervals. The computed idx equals 0.250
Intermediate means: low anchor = 1.93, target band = 1.56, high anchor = 1.99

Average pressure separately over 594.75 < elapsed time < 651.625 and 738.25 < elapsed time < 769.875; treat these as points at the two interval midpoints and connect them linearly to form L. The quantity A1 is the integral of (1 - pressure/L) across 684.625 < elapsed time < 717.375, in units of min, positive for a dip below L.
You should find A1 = 0.7 min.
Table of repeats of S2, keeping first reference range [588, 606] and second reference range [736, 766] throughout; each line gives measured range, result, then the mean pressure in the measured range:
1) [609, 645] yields 4.3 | 1.75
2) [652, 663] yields 0.8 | 1.89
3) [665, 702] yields 1.8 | 1.98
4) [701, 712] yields 0.4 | 2.04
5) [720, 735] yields 0.0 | 2.16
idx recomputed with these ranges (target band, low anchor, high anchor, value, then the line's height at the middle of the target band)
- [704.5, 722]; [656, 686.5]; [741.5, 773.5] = 0.04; 2.1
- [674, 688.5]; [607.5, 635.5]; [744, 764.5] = 0.04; 2.03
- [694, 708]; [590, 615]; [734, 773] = 0.05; 2.11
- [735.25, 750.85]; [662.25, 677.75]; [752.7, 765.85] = 0.03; 2.21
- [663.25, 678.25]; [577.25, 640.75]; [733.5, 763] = -0.01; 2.01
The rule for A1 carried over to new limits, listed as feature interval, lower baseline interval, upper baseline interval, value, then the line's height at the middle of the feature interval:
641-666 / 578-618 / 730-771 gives 3.6 min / 2.02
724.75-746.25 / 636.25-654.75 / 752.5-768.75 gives -0.6 min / 2.1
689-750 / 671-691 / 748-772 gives 0.9 min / 2.11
